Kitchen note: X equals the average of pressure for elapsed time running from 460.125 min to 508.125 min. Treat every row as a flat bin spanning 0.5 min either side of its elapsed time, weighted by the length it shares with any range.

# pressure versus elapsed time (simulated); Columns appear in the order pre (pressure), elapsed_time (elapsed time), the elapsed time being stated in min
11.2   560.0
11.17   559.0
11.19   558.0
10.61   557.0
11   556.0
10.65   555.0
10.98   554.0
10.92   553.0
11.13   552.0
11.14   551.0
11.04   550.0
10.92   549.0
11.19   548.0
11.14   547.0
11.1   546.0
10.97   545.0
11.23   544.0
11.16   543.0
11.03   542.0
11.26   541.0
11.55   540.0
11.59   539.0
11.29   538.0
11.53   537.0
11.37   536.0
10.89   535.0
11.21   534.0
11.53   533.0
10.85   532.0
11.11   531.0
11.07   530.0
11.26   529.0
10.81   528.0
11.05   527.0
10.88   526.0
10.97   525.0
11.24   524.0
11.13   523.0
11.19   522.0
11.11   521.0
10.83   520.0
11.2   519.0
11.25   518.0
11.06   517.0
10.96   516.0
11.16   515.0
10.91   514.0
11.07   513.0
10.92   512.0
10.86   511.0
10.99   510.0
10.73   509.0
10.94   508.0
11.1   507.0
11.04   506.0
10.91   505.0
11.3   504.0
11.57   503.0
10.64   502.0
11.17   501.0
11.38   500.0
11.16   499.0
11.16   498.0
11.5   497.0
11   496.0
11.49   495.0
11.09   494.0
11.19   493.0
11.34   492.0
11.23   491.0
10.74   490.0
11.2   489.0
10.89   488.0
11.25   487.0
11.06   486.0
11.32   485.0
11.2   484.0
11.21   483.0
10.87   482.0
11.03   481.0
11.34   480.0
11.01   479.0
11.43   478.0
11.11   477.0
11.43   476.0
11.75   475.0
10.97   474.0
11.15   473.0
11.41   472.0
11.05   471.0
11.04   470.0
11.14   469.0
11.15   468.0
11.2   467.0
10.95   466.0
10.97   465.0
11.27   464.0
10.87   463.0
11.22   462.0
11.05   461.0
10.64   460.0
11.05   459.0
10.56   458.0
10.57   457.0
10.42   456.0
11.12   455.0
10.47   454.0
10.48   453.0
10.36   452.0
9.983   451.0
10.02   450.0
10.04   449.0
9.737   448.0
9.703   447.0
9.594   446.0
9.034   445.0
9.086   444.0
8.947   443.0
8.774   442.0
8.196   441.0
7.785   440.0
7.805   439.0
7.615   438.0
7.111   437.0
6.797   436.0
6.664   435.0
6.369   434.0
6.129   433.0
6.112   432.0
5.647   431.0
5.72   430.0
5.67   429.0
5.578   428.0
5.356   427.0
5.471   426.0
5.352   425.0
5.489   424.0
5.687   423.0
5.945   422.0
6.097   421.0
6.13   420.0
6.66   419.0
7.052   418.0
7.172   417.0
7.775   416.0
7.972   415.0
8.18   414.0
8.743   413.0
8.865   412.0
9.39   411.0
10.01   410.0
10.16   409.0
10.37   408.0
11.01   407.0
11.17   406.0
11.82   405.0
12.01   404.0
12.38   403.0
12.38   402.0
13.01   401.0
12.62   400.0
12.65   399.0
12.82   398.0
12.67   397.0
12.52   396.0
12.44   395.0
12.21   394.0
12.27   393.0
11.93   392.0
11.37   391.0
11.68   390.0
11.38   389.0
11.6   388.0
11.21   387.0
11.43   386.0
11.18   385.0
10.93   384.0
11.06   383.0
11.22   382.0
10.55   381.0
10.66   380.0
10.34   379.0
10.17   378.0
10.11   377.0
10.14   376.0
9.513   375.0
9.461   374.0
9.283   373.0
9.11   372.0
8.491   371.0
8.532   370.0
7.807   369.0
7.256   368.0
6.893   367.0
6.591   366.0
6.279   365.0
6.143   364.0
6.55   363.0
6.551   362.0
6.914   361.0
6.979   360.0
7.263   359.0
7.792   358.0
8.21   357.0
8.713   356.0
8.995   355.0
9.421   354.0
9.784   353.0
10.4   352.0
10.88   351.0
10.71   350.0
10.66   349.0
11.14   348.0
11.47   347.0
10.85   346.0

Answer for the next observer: 11.2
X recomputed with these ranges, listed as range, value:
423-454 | 7.7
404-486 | 9.22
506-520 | 11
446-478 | 10.8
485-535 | 11.1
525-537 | 11.1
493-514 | 11.1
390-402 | 12.4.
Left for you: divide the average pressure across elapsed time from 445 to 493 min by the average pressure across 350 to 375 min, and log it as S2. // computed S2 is 1.33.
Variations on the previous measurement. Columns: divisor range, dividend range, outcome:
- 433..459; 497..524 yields 1.22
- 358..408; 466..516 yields 1.09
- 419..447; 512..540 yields 1.62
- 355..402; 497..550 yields 1.12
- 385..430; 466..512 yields 1.16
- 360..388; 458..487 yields 1.23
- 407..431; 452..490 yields 1.53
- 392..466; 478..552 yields 1.21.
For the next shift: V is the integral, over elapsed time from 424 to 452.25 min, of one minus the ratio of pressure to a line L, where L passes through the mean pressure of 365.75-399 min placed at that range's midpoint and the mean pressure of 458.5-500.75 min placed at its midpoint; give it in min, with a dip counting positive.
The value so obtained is 8.5 min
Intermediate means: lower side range 10.5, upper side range 11.2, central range 7.6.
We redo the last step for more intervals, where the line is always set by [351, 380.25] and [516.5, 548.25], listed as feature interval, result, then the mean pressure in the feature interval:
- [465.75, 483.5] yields -1.7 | 11.2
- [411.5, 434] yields 6.9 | 6.49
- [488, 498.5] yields -0.7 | 11.2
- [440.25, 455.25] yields 0.2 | 9.65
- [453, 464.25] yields -1.0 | 10.8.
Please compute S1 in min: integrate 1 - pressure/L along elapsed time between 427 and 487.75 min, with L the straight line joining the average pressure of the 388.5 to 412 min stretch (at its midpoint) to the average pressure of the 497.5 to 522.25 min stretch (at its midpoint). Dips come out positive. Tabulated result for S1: 8.7 min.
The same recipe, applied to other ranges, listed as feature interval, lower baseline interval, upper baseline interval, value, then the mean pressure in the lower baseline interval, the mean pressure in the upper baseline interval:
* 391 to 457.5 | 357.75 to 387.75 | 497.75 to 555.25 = 3.95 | 8.91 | 11.1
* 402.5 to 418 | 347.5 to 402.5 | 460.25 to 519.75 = 0.92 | 9.98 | 11.1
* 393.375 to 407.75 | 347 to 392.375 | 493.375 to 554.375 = -3.64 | 9.42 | 11.1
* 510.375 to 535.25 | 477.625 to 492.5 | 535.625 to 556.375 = 0.19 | 11.1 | 11.2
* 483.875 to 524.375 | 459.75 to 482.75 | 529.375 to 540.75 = 0.36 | 11.1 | 11.3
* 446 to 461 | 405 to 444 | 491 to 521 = -2.73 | 7.47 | 11.1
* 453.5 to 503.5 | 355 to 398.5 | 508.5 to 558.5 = -2.42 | 9.67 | 11.1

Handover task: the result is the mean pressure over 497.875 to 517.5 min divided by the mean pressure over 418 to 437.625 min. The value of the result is 1.8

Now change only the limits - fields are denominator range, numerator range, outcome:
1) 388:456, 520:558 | 1.22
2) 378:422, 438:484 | 0.99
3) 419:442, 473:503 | 1.76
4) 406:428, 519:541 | 1.47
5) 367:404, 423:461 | 0.76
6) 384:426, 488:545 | 1.11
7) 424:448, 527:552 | 1.56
